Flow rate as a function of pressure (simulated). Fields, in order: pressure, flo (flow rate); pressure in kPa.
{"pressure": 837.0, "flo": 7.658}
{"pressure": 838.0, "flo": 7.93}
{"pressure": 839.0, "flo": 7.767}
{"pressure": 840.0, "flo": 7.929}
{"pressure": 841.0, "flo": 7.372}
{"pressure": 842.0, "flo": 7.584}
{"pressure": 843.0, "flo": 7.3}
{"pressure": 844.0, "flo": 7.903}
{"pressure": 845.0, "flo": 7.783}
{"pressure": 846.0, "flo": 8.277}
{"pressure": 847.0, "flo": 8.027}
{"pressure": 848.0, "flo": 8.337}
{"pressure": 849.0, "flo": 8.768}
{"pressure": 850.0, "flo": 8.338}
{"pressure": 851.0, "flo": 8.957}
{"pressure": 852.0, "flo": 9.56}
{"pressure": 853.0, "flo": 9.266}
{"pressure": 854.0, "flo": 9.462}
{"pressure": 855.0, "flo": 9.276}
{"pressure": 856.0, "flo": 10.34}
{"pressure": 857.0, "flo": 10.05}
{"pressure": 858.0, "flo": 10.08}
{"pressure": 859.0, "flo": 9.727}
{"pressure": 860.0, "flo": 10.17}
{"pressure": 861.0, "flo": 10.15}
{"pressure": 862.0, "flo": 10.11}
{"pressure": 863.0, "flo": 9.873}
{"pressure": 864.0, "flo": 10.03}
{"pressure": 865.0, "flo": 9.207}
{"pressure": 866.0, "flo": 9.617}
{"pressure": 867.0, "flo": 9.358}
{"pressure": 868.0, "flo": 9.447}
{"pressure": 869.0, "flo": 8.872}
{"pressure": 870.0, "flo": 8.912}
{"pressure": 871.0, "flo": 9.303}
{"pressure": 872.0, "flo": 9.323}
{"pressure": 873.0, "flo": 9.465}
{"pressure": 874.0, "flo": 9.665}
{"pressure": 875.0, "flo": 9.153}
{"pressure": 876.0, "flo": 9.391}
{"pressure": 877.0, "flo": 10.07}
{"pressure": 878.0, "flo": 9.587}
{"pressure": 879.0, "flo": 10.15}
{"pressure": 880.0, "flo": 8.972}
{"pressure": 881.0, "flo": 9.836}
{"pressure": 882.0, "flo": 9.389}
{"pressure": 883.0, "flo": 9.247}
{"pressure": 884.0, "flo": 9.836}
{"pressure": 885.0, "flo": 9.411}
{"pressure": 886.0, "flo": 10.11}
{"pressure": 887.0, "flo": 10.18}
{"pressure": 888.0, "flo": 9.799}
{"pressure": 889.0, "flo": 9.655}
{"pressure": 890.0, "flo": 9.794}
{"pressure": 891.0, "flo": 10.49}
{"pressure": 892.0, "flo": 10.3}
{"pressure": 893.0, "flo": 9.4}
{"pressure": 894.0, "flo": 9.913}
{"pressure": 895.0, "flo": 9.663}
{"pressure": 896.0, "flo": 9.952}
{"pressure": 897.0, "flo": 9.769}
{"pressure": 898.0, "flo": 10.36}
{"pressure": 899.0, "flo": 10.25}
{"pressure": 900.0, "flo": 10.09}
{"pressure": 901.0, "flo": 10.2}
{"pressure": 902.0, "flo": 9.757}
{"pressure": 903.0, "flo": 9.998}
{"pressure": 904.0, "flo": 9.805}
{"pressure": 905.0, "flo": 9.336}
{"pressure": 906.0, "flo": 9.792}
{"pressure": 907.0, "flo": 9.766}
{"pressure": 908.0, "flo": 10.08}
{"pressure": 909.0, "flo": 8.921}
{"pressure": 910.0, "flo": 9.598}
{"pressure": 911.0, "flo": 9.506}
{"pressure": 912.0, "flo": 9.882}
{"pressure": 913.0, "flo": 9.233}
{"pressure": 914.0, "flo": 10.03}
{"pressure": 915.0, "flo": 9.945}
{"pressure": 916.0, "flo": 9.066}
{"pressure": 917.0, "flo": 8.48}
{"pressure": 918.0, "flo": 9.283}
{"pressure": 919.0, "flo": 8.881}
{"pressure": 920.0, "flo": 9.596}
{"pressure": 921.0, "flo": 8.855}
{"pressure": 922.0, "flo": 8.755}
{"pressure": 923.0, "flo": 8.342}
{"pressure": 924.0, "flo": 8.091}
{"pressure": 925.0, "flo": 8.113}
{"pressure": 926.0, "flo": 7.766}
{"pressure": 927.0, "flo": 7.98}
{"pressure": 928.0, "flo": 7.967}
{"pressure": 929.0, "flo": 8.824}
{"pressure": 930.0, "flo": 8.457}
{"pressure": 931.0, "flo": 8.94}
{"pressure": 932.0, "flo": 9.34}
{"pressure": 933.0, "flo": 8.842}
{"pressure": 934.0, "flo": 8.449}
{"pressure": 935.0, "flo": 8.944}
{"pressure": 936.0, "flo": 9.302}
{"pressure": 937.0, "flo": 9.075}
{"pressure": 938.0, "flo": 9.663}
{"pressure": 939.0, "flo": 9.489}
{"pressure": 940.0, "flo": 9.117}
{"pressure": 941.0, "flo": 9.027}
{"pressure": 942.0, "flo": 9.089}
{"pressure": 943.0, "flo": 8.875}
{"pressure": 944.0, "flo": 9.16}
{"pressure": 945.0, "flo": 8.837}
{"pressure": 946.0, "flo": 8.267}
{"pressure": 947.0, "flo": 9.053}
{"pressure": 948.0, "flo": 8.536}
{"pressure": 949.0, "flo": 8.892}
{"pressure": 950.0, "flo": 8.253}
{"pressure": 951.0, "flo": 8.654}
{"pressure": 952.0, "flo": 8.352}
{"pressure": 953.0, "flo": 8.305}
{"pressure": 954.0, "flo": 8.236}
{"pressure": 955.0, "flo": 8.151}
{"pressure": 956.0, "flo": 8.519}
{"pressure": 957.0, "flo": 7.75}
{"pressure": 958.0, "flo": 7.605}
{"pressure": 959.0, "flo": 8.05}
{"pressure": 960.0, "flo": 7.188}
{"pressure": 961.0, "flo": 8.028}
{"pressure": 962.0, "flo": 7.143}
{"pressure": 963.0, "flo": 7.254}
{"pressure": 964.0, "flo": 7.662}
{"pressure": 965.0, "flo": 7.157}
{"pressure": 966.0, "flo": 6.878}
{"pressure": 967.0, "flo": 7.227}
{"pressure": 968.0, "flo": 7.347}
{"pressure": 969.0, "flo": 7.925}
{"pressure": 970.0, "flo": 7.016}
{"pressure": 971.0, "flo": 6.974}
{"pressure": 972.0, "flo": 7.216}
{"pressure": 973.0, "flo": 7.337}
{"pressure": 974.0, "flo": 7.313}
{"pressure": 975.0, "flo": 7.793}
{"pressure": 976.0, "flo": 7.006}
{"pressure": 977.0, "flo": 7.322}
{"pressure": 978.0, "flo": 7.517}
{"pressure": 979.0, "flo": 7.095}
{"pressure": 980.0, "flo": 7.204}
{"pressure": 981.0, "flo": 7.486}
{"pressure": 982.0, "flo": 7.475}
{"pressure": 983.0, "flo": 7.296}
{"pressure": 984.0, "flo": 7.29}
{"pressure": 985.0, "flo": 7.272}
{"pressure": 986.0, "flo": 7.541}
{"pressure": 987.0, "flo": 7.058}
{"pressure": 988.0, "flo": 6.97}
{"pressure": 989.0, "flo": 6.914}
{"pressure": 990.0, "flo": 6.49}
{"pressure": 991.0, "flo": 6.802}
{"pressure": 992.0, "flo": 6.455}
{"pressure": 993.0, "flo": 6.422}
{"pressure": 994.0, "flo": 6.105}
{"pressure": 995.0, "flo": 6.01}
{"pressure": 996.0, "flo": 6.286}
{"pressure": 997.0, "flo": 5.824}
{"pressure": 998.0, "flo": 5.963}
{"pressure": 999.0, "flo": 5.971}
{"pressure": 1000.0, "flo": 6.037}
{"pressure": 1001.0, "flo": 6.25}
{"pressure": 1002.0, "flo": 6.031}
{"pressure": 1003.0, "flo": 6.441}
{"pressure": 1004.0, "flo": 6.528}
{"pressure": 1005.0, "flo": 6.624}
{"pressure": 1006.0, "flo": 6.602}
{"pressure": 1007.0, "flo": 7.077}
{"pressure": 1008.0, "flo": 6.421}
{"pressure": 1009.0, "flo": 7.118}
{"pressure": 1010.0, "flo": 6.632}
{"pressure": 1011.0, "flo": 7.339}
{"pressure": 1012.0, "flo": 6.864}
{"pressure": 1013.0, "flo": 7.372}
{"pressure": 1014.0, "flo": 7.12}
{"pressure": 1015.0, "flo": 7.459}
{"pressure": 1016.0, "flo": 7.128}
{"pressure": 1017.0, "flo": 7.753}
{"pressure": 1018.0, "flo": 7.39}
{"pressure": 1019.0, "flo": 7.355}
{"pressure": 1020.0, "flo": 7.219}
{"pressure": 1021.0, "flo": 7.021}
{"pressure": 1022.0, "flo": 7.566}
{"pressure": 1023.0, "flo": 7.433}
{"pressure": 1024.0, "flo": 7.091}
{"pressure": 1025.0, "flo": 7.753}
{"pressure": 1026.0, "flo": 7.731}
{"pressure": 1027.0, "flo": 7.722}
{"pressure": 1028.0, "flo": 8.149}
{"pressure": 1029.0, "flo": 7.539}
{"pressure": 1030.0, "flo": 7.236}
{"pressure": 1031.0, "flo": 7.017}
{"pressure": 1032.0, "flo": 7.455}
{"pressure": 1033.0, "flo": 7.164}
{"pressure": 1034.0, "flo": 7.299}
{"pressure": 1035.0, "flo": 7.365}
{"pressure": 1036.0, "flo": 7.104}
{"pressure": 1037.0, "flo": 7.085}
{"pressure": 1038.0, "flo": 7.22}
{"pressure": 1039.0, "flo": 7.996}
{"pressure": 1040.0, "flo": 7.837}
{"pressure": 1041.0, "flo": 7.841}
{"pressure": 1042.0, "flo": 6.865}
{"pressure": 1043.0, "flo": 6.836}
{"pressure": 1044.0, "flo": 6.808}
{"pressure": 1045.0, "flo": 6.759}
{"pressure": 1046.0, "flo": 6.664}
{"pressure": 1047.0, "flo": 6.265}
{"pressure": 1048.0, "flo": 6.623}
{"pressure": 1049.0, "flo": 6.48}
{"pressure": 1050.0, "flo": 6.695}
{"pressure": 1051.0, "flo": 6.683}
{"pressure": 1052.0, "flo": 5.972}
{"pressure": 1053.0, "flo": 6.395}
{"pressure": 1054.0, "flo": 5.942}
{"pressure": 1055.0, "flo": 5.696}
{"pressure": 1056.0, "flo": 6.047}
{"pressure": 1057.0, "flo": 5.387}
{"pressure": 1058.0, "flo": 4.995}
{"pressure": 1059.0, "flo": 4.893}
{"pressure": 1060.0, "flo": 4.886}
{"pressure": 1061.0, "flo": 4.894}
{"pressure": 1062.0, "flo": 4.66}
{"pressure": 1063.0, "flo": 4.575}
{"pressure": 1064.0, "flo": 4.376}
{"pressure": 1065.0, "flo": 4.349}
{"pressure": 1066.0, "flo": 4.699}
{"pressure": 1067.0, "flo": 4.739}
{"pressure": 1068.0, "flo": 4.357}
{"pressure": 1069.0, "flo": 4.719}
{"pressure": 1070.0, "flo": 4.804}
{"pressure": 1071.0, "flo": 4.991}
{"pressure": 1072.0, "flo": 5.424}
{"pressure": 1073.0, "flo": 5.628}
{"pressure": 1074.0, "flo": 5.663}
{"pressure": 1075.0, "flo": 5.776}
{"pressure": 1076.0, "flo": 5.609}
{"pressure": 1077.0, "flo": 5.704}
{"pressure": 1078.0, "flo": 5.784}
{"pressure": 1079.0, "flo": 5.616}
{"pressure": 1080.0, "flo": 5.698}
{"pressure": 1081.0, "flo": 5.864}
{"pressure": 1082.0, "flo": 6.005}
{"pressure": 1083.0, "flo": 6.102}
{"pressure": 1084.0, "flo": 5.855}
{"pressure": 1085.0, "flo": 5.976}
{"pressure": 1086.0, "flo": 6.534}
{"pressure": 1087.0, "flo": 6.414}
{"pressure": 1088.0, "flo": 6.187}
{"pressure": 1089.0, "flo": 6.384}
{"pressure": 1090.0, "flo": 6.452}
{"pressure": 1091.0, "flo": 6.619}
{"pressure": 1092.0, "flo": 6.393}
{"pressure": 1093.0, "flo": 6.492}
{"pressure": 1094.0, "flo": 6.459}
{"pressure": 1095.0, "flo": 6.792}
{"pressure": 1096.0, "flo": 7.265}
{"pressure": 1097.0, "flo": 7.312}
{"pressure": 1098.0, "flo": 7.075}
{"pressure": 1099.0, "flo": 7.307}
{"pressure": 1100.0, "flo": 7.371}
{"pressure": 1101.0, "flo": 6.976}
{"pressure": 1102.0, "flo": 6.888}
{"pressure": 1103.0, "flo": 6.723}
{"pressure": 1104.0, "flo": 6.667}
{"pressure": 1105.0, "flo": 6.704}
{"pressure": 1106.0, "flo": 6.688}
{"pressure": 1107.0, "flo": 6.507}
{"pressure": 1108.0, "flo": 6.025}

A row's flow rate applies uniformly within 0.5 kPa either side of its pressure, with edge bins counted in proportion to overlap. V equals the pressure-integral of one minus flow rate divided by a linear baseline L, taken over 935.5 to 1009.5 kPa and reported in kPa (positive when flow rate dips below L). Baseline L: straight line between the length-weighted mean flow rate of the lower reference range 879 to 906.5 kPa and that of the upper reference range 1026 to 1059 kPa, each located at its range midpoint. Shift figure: 6.9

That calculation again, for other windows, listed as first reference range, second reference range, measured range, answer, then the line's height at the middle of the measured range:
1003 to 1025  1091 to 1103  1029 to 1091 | 8.2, 7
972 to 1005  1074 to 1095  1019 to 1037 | -2.4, 6.51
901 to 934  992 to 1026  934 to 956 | -1.0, 8.41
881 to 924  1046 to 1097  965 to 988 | 1.9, 7.93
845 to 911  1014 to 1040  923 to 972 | 1.7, 8.57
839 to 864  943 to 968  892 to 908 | -2.6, 8.53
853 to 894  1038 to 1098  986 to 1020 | 2.3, 7.22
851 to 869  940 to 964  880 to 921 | -2.7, 9.09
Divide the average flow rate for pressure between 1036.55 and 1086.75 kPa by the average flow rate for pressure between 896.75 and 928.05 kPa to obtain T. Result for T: 0.6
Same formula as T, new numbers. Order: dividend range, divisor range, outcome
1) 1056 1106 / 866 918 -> 0.61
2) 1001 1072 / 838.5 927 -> 0.70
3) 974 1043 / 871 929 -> 0.75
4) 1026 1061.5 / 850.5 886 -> 0.70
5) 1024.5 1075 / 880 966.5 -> 0.69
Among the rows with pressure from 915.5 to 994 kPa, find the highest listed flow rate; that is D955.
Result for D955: 9.663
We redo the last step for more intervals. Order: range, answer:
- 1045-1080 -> 6.759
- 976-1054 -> 8.149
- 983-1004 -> 7.541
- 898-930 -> 10.36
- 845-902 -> 10.49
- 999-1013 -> 7.372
